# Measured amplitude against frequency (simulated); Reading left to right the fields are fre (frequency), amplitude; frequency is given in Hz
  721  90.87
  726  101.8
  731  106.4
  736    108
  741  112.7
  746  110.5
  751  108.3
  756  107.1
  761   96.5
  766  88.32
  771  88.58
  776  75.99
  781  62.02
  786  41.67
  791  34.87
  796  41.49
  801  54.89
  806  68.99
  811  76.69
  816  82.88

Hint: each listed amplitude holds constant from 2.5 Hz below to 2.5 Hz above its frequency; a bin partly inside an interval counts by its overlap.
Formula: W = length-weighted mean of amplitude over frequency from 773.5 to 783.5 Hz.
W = 69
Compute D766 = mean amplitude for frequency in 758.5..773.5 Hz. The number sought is 91.1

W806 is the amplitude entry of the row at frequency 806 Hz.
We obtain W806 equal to 68.99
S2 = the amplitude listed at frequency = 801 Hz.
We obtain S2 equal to 54.89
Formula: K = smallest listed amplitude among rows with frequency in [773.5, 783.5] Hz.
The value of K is 62.02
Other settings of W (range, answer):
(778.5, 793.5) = 46.2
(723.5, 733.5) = 104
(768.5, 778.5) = 82.3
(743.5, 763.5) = 106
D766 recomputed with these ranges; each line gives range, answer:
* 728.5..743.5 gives 109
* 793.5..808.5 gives 55.1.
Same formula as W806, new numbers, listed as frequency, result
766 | 88.32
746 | 110.5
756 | 107.1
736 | 108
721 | 90.87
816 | 82.88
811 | 76.69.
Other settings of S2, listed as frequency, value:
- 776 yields 75.99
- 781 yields 62.02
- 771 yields 88.58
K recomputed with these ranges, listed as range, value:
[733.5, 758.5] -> 107.1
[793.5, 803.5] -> 41.49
